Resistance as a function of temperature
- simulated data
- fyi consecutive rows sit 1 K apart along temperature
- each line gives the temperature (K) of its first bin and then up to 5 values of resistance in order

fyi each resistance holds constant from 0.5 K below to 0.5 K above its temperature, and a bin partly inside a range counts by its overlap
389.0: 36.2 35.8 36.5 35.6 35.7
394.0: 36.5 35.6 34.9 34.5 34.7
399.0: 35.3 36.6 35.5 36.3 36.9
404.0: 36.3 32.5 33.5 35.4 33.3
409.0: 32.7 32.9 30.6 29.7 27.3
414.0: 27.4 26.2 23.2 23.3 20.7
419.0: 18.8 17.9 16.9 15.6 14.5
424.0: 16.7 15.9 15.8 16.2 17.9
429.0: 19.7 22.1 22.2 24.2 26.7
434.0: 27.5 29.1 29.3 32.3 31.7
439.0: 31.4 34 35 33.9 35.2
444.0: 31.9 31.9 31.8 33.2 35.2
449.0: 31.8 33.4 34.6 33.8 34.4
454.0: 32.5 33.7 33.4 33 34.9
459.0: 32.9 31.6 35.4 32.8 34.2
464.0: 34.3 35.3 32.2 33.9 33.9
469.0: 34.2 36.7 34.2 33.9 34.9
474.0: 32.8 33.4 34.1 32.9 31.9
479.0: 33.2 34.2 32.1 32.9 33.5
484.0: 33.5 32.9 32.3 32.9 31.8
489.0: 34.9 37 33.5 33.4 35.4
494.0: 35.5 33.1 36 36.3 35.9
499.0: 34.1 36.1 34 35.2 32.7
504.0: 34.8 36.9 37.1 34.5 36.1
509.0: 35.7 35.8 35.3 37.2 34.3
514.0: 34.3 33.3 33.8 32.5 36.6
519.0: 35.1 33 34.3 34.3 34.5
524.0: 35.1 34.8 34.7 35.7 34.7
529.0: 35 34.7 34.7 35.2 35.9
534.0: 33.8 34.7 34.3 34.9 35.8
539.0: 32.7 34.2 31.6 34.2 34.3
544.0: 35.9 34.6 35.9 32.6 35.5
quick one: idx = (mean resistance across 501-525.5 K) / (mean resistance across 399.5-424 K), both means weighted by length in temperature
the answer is 1.3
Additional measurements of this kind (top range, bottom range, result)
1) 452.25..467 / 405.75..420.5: 1.23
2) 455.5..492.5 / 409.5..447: 1.32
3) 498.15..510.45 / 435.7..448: 1.08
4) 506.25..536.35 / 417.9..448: 1.38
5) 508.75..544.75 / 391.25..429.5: 1.24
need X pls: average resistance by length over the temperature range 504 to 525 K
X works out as 35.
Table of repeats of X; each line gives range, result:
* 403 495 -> 30.4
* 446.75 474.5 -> 33.8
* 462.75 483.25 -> 33.7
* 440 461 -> 33.5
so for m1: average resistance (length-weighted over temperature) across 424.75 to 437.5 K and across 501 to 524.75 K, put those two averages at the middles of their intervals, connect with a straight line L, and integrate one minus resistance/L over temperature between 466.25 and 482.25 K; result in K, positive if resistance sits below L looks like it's -2.4 K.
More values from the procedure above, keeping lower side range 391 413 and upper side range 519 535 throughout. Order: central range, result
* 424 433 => 3.90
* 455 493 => 1.00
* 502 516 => -0.21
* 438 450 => 0.47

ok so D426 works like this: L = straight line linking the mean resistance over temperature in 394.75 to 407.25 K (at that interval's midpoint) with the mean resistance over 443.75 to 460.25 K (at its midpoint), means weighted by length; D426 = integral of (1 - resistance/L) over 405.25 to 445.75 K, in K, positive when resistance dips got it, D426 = 9.6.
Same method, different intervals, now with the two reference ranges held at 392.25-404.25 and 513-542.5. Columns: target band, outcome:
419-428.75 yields 5.19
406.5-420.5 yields 3.34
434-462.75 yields 1.88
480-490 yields 0.46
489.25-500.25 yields -0.11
